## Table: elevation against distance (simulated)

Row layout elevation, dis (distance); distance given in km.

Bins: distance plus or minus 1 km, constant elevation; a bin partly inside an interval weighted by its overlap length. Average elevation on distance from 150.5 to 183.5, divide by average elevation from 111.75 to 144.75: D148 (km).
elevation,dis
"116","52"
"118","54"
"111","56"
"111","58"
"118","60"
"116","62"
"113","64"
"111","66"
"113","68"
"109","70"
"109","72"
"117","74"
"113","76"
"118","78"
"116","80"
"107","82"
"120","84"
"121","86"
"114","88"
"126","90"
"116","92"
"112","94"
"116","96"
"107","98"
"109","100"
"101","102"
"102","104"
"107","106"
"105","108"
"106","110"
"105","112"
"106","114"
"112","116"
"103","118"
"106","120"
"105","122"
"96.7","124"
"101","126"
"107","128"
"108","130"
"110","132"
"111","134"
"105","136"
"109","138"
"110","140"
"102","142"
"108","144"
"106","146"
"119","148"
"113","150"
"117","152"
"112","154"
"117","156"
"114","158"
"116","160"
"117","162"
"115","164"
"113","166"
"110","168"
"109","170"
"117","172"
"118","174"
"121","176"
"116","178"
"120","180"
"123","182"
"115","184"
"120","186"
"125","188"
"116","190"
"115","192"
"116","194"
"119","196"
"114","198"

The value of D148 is 1.09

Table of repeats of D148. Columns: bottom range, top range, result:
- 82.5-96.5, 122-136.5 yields 0.90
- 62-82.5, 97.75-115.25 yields 0.93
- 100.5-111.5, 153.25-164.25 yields 1.10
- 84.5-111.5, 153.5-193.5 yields 1.05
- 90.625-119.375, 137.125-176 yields 1.05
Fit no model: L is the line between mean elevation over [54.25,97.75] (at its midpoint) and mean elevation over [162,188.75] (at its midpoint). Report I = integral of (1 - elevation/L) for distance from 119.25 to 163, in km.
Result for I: 2.49 km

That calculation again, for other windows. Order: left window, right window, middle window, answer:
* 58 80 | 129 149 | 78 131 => 1.0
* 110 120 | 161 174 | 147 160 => -0.4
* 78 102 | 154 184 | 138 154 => 0.7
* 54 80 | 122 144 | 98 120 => 0.6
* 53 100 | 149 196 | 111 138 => 2.2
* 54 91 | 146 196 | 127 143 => 1.1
